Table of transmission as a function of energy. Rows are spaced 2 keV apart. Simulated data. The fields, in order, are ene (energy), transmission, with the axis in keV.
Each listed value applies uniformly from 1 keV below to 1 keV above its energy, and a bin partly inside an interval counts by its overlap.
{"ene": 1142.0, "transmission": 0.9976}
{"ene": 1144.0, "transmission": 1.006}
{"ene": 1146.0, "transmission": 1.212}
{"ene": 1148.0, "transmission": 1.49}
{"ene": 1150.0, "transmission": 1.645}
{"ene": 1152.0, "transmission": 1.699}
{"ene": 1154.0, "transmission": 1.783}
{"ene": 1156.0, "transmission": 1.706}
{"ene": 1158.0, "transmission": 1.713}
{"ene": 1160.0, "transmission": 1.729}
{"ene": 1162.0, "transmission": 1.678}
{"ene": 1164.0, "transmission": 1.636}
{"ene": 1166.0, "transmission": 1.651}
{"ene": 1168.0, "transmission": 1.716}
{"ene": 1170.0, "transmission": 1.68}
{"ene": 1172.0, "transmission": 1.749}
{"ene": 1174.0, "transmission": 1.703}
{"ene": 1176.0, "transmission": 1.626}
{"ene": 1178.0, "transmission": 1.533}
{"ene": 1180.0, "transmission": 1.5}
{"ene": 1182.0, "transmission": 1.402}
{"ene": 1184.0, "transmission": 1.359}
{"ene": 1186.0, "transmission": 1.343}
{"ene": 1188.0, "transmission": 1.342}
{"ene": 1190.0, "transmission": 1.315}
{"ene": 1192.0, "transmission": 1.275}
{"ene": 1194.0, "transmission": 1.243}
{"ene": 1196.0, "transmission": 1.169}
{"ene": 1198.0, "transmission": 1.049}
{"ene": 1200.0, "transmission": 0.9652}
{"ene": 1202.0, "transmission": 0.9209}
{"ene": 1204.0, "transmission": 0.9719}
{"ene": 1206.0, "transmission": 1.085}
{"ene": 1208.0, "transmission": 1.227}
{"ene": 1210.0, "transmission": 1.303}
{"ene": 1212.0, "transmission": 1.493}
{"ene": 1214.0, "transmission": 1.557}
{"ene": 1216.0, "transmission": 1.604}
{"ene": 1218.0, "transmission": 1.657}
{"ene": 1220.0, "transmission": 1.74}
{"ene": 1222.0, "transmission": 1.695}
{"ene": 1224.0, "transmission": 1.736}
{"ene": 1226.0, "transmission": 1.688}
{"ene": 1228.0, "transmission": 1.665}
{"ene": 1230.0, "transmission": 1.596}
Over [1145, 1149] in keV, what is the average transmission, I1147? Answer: 1.35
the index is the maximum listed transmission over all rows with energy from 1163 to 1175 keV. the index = 1.749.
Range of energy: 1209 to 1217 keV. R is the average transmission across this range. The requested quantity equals 1.49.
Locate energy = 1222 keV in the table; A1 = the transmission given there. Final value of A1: 1.695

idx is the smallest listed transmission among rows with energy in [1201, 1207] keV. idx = 0.9209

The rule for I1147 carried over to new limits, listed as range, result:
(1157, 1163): 1.71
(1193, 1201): 1.11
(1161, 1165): 1.66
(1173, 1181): 1.59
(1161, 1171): 1.67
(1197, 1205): 0.977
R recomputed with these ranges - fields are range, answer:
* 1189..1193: 1.29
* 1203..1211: 1.15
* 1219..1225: 1.72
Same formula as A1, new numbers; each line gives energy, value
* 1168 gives 1.716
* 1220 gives 1.74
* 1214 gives 1.557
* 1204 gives 0.9719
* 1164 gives 1.636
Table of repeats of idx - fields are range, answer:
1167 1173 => 1.68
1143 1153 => 1.006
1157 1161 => 1.713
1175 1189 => 1.342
